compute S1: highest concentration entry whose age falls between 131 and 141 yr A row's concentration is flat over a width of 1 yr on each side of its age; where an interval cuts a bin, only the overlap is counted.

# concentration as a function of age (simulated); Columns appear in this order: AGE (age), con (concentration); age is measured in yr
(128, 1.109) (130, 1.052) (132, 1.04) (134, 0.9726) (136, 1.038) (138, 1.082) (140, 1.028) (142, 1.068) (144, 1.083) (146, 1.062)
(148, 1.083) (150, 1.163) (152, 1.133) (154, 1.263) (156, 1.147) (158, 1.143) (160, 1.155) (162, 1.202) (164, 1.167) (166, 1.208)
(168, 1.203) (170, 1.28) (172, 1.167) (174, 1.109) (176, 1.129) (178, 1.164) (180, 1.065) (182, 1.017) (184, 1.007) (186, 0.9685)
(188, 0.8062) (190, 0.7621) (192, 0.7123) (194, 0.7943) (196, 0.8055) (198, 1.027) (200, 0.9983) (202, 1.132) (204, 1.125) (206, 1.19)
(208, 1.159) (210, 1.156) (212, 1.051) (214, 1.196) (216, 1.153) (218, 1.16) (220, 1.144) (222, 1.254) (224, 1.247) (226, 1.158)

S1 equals 1.082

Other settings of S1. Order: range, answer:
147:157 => 1.263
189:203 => 1.132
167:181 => 1.28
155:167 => 1.208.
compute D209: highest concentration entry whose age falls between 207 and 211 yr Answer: 1.159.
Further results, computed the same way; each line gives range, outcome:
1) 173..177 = 1.129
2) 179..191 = 1.065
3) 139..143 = 1.068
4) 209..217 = 1.196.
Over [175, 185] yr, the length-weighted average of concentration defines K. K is 1.08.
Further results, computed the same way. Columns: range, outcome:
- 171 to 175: 1.14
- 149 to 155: 1.19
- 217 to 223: 1.19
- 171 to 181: 1.13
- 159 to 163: 1.18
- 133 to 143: 1.04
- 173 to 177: 1.12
